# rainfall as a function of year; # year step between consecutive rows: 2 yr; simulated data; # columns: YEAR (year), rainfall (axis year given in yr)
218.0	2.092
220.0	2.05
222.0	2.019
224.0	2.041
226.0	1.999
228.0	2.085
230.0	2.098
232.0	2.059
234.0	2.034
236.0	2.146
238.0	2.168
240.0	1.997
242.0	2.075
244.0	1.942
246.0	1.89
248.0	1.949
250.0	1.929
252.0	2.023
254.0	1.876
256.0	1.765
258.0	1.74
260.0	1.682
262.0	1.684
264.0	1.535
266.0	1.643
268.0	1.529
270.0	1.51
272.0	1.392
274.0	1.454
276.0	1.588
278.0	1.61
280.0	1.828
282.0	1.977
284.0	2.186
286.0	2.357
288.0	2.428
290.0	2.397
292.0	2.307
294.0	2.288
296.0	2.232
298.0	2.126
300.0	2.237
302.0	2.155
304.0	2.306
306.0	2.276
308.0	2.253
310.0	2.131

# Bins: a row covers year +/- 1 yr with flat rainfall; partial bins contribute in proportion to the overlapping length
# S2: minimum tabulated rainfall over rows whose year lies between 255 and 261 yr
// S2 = 1.682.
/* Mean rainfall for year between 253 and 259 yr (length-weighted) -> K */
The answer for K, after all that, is 1.79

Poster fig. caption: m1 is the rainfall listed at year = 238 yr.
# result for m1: 2.168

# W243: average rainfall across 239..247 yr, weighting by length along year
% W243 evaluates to 1.98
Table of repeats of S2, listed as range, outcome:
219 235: 1.999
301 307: 2.155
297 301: 2.126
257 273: 1.392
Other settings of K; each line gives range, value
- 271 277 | 1.48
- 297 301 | 2.18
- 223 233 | 2.06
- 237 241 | 2.08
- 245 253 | 1.95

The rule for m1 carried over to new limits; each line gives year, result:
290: 2.397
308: 2.253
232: 2.059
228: 2.085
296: 2.232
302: 2.155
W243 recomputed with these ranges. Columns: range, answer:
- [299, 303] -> 2.2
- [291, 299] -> 2.24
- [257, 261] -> 1.71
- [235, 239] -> 2.16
